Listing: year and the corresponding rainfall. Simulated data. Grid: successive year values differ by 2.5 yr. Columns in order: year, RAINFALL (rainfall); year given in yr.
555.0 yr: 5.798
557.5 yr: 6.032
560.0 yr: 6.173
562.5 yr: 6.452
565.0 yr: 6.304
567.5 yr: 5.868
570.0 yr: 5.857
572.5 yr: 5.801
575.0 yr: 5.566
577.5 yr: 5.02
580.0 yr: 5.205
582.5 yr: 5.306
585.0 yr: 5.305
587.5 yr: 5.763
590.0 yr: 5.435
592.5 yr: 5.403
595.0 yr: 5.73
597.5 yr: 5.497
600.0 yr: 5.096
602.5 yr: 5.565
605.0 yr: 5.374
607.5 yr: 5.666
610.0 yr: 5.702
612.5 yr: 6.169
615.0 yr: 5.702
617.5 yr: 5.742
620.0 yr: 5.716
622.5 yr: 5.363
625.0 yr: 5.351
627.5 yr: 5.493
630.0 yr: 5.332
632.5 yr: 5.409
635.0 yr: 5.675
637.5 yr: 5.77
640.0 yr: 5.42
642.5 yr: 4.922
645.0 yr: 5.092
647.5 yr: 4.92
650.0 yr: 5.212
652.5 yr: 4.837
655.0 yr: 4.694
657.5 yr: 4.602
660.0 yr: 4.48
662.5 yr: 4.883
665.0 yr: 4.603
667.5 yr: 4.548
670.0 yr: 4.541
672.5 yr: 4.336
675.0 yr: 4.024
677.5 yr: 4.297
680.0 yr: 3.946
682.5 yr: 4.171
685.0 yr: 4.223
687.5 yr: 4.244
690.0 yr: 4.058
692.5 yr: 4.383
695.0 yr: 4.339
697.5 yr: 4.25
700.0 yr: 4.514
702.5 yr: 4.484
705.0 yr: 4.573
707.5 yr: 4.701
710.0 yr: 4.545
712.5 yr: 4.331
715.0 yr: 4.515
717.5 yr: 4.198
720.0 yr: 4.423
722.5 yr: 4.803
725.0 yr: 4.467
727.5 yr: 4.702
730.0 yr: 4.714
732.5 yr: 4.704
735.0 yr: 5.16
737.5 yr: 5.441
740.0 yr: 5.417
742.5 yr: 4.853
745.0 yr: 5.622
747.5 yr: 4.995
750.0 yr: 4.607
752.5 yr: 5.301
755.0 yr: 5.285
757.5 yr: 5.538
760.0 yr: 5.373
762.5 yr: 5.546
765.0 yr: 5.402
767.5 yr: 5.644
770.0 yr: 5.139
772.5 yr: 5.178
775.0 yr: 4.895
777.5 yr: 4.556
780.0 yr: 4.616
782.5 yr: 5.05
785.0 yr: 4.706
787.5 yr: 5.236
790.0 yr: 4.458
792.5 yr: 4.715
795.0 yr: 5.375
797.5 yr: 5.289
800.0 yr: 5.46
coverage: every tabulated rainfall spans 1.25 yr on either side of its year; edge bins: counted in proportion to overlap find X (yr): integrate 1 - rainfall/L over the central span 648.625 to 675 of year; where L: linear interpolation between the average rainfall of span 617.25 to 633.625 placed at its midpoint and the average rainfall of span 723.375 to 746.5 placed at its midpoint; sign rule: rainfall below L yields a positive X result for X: 3.3 yr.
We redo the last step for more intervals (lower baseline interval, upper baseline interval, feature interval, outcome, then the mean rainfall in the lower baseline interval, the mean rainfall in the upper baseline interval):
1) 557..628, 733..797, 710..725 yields 2.28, 5.64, 5.12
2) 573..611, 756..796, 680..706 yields 4.69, 5.45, 5.09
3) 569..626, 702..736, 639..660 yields 0.84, 5.54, 4.59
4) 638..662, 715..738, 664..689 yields 2.92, 4.93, 4.7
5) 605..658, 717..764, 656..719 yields 9.75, 5.38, 5.02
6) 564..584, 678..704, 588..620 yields -2.09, 5.6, 4.27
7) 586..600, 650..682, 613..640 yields -2.75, 5.52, 4.5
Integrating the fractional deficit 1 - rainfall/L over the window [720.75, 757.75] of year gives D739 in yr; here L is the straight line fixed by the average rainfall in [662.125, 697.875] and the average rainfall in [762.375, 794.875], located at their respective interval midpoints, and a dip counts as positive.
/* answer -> -2.3 yr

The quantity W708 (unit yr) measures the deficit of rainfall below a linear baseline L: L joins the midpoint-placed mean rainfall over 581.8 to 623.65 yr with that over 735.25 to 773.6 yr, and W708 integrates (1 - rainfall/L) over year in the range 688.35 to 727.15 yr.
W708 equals 6.7 yr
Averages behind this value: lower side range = 5.56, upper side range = 5.29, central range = 4.44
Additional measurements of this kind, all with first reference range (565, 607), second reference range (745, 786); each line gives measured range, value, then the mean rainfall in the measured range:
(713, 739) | 2.53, 4.71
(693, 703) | 1.68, 4.39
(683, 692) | 1.88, 4.19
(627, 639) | -0.27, 5.54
